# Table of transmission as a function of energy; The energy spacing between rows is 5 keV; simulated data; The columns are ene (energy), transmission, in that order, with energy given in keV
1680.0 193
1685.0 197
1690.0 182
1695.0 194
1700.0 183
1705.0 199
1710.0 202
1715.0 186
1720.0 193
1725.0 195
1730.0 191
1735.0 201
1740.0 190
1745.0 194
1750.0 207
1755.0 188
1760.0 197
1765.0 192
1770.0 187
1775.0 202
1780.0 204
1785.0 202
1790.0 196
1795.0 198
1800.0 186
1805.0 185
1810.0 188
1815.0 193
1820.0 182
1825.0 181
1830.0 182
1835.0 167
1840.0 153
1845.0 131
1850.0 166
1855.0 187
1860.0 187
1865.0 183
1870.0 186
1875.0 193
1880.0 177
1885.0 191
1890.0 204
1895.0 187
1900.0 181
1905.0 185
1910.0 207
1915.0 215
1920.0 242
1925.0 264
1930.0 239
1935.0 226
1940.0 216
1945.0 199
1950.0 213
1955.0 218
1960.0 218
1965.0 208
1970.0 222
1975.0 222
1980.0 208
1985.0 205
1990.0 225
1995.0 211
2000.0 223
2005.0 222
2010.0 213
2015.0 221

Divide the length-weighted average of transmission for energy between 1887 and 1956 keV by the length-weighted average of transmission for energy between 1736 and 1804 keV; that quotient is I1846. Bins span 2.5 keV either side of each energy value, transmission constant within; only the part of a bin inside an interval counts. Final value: 1.1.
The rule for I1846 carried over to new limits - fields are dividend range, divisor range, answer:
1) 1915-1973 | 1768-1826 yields 1.16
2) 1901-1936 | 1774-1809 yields 1.14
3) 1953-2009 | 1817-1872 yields 1.25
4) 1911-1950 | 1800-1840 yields 1.25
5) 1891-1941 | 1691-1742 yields 1.12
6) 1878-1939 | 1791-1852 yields 1.19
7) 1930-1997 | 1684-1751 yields 1.11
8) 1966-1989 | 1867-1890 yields 1.14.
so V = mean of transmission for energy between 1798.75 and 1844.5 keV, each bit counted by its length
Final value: 177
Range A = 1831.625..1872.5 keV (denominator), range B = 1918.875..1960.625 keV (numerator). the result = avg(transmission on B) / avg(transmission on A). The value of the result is 1.33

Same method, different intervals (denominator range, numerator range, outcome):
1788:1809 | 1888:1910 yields 1.00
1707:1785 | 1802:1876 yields 0.91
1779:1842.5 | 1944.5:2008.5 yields 1.16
